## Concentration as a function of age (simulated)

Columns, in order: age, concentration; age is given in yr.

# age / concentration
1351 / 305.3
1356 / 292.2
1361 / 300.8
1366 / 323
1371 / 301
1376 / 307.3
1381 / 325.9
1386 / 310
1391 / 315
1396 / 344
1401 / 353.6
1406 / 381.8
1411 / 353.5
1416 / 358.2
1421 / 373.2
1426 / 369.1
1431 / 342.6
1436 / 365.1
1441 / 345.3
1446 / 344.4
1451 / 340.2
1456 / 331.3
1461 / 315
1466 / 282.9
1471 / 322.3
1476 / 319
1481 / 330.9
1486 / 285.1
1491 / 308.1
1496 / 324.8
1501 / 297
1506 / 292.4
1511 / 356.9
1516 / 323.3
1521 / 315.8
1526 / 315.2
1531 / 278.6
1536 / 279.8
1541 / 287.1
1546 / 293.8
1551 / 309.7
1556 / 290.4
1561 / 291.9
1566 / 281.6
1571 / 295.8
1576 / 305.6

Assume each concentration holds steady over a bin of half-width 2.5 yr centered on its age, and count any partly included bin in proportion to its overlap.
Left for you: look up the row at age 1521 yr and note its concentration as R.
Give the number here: 315.8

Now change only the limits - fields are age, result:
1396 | 344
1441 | 345.3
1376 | 307.3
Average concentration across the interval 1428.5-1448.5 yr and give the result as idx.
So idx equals 349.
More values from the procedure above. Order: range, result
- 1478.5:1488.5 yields 308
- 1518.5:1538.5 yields 297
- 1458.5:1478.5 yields 310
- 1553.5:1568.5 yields 288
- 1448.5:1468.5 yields 317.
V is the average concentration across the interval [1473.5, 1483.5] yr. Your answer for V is 325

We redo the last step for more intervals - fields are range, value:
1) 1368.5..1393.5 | 312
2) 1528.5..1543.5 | 282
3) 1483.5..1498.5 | 306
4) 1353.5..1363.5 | 296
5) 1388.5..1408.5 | 349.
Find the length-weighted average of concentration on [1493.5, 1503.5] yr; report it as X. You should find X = 311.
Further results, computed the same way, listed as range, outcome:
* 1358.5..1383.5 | 312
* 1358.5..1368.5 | 312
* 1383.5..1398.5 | 323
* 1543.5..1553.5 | 302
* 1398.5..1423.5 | 364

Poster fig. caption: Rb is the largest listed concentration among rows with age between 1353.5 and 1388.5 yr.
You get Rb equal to 325.9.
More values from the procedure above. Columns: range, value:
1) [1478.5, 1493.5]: 330.9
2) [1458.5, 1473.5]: 322.3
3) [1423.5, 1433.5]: 369.1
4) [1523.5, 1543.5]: 315.2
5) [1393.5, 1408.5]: 381.8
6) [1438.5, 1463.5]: 345.3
